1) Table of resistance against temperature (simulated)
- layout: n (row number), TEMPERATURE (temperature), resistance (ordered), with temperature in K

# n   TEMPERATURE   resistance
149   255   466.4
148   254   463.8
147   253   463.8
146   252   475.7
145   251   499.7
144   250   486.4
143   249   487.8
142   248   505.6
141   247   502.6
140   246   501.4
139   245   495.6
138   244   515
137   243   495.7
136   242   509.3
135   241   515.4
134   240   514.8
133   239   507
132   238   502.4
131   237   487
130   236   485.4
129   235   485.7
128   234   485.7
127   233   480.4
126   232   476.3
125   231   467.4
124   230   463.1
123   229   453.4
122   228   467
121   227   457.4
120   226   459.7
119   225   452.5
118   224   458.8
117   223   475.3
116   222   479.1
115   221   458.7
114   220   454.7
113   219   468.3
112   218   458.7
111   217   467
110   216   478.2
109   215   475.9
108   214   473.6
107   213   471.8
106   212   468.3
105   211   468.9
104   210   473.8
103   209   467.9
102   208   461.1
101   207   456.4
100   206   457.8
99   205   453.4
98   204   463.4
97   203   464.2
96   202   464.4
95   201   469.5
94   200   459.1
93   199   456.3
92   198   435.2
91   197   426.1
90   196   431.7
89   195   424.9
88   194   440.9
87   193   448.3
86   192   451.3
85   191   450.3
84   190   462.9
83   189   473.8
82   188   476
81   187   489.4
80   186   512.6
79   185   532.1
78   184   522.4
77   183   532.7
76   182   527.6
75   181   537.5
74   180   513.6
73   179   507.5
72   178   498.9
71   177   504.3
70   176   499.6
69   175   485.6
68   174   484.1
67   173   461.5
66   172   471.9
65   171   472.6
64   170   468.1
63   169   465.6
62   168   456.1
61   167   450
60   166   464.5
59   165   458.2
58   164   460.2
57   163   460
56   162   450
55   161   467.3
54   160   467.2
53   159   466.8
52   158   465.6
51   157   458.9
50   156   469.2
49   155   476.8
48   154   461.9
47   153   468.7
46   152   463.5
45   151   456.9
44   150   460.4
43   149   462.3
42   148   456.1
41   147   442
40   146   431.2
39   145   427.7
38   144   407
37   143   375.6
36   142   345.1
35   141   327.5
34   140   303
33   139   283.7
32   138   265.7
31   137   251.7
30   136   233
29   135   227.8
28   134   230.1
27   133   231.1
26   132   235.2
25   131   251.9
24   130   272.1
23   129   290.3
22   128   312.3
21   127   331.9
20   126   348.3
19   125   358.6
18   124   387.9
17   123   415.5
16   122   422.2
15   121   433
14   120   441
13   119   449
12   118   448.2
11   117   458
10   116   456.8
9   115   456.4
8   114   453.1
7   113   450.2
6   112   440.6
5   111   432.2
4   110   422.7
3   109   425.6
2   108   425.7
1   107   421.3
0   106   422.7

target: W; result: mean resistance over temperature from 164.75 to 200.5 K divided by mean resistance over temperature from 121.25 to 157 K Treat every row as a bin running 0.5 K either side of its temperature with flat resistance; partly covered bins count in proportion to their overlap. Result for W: 1.32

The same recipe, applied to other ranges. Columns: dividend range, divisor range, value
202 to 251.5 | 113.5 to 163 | 1.23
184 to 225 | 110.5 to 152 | 1.25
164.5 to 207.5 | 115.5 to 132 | 1.26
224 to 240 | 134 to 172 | 1.15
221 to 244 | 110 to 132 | 1.23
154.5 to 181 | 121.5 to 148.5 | 1.45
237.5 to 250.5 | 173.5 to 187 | 0.98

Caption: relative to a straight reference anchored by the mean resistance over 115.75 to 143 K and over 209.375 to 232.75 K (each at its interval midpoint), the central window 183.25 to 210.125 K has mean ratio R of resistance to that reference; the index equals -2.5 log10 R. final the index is -0.08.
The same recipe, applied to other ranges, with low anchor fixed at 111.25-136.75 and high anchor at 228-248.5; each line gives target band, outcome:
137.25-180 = -0.11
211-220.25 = -0.01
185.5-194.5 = -0.07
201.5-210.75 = -0.02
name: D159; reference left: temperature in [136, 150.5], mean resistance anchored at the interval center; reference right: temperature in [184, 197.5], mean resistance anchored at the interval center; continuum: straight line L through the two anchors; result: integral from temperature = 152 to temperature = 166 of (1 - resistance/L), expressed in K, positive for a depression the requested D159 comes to -2.2 K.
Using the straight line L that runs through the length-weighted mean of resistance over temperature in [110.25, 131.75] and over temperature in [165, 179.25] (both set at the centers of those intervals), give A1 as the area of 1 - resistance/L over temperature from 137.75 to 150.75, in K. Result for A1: 1.4 K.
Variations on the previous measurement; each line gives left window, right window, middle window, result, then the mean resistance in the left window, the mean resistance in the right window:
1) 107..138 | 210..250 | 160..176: -2.0 K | 366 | 480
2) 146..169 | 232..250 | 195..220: 1.2 K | 460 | 498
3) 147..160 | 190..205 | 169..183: -1.2 K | 463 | 450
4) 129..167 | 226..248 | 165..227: -4.4 K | 387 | 489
